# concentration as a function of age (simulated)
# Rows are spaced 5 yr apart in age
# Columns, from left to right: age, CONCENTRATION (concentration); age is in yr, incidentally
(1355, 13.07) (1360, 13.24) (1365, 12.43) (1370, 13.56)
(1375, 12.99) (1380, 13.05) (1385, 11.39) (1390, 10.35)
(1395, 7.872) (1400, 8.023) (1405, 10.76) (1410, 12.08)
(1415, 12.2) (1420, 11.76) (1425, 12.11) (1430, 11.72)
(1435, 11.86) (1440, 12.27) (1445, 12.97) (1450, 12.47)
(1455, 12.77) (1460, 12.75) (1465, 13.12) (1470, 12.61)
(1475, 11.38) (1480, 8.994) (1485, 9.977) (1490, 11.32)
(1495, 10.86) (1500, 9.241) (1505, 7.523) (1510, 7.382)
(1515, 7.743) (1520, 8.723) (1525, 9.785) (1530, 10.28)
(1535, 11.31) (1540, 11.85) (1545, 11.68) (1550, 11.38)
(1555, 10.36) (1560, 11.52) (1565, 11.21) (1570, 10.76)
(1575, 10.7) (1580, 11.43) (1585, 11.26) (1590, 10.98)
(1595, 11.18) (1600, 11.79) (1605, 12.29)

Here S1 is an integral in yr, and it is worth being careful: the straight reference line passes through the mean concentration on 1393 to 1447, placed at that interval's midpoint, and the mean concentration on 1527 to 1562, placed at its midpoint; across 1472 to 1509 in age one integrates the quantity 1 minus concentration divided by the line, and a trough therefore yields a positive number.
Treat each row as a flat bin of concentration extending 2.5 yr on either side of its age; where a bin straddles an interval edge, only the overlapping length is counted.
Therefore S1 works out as 4.5 yr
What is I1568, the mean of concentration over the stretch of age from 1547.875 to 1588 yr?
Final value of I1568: 11.1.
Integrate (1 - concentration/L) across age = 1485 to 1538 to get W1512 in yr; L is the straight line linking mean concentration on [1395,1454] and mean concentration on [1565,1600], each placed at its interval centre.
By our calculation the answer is 8.6 yr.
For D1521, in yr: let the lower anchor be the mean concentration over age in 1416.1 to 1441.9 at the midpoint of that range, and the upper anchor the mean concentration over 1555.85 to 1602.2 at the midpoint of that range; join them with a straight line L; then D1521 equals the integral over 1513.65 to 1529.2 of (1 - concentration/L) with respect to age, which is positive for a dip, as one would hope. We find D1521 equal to 3.4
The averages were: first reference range 12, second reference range 11.2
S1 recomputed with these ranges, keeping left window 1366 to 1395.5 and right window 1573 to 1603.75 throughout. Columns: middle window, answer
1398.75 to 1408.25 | 1.60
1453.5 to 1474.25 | -1.94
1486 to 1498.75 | 0.83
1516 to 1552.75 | 2.66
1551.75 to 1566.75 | 0.42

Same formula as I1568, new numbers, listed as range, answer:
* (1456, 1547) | 10.4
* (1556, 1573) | 11.1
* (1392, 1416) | 10.1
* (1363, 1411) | 11.2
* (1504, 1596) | 10.4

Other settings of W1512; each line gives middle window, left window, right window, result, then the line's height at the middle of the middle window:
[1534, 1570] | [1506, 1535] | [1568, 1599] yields -4.7 yr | 10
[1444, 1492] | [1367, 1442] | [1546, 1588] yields -2.0 yr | 11.3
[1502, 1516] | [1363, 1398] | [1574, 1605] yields 4.7 yr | 11.4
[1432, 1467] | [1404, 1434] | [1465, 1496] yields -3.5 yr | 11.4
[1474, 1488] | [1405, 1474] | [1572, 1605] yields 2.3 yr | 12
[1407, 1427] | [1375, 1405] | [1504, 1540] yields -3.6 yr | 10.2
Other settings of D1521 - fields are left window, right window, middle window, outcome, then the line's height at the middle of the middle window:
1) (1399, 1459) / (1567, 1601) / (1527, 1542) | 0.4 yr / 11.4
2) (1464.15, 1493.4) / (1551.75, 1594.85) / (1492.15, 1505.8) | 2.0 yr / 11.1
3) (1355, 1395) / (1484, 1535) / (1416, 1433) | -1.1 yr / 11.1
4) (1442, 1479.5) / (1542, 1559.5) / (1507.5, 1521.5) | 4.5 yr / 11.7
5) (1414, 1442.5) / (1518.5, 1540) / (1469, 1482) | 0.4 yr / 11.2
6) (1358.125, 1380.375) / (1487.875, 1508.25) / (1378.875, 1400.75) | 4.2 yr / 12.5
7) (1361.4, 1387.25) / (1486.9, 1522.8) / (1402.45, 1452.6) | -3.8 yr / 11.2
